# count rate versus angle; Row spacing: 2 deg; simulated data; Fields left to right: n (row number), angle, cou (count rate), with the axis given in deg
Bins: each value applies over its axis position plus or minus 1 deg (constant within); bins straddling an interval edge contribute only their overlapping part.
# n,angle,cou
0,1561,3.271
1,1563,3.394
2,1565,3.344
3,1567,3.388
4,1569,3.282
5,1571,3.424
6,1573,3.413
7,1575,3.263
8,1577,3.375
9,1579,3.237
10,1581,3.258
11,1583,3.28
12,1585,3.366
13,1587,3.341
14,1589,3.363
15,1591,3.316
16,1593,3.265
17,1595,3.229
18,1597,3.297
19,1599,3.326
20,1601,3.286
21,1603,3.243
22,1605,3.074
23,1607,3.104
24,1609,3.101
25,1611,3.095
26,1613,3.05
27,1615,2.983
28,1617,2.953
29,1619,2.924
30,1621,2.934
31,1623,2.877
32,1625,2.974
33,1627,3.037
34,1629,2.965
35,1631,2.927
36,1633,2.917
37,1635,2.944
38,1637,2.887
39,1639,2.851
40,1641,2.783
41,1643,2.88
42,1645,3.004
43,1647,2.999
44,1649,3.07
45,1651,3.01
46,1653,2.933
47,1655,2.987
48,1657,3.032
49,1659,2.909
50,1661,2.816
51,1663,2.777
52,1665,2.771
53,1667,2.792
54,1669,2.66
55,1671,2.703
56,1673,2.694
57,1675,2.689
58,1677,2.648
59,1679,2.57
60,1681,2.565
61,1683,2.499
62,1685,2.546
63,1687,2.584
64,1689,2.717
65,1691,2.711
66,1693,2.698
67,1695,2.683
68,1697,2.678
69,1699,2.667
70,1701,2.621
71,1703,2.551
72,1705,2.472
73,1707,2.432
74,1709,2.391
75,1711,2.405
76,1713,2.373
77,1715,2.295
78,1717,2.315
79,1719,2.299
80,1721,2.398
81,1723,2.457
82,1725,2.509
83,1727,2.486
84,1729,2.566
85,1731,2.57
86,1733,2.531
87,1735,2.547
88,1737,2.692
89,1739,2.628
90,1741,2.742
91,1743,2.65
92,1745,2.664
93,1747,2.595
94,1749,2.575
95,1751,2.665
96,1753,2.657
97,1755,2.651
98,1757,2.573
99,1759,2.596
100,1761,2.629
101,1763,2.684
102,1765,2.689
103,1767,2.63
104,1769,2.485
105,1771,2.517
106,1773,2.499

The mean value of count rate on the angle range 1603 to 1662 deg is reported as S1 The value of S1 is 2.97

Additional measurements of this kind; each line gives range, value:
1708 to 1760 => 2.53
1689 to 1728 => 2.5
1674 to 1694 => 2.62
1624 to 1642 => 2.92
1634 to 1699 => 2.78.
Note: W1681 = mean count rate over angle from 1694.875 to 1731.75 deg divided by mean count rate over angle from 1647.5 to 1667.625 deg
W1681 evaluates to 0.9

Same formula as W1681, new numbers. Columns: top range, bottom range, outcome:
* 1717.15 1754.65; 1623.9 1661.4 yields 0.87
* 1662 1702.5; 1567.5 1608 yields 0.81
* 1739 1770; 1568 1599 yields 0.79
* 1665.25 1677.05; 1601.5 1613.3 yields 0.87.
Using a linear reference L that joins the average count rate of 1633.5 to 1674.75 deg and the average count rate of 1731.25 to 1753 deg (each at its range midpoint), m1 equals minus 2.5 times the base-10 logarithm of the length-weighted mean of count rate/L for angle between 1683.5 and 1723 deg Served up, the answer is 0.09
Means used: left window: 2.87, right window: 2.63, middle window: 2.52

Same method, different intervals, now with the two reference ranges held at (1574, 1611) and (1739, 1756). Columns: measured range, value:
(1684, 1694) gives 0.09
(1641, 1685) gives 0.07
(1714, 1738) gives 0.11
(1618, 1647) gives 0.06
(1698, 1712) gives 0.13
